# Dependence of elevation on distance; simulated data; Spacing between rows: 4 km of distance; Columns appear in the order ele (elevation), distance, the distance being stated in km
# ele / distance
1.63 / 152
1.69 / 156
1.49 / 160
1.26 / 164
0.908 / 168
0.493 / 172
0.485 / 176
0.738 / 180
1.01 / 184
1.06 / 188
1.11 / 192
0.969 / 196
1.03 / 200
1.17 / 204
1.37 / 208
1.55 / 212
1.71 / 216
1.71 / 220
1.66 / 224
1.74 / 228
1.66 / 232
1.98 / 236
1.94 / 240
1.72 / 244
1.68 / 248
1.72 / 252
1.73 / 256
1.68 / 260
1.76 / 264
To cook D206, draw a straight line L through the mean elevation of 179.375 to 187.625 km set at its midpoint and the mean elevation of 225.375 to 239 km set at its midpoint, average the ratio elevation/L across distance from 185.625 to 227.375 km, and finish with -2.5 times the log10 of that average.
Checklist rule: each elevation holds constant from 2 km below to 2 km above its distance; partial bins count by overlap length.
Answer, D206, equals 0.00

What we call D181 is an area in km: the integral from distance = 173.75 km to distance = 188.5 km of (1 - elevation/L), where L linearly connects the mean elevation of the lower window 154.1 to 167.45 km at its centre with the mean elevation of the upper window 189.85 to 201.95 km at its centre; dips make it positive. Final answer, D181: 4.8 km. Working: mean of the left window 1.42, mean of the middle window 0.794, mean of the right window 1.04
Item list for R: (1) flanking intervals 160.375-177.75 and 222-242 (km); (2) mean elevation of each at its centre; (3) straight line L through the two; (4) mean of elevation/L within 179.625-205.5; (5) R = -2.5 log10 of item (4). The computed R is 0.17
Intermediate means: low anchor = 0.857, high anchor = 1.8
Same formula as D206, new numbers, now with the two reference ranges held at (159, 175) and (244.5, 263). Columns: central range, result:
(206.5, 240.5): -0.17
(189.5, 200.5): 0.17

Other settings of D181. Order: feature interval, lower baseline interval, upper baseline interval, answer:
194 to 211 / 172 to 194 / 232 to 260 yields -0.27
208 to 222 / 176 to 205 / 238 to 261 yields -3.49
